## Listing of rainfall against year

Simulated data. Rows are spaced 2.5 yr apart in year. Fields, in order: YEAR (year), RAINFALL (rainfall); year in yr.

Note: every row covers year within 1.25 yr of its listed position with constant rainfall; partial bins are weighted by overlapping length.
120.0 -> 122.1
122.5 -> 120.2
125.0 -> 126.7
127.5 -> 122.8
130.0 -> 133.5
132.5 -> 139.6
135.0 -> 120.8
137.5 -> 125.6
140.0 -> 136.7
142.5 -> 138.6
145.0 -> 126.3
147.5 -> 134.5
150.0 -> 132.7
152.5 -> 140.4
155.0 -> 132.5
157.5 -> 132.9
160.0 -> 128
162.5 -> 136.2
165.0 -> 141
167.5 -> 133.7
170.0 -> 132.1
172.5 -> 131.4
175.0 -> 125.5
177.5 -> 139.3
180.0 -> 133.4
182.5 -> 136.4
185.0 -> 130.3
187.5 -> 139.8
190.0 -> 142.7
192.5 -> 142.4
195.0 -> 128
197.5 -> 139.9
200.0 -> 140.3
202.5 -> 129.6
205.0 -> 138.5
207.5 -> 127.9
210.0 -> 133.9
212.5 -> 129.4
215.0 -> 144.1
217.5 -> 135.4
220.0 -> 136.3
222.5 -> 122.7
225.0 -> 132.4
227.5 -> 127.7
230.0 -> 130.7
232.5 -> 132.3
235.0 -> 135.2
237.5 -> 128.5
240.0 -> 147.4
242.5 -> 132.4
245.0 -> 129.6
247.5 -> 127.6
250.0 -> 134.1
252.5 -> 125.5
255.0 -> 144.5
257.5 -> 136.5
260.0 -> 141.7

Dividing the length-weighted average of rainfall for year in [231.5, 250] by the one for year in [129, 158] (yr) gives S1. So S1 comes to 1.00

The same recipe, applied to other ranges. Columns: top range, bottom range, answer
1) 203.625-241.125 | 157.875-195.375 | 0.99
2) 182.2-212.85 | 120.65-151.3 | 1.04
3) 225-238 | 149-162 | 0.98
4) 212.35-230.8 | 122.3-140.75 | 1.03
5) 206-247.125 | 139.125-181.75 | 0.99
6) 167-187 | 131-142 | 1.01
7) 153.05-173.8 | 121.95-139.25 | 1.05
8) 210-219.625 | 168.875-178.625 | 1.03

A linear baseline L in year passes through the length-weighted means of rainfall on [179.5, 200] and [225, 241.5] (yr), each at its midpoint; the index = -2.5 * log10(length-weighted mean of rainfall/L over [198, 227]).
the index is 0.01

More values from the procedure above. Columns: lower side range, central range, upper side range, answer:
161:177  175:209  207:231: -0.02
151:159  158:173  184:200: 0.02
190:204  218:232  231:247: 0.04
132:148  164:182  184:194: 0.02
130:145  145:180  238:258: -0.01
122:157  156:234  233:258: -0.01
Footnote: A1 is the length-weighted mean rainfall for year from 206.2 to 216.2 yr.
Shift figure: 134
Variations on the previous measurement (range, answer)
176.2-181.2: 136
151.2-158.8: 135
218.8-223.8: 129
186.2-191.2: 141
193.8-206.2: 135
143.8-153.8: 134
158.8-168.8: 135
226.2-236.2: 131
